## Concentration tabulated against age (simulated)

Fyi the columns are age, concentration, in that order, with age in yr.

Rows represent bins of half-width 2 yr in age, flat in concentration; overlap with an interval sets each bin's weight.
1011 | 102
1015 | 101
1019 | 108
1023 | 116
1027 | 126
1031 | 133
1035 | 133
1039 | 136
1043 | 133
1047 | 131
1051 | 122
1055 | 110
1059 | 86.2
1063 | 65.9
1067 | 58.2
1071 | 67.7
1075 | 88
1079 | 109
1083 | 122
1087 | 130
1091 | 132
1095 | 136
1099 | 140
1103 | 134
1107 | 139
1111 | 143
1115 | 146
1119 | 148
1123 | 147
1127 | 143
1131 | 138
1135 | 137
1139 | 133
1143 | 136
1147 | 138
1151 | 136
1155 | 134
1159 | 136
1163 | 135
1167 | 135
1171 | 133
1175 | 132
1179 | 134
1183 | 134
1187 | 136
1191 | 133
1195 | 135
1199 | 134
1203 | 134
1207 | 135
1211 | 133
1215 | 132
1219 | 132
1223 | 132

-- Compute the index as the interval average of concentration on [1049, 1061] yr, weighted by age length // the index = 106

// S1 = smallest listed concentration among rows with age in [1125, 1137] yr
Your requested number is 137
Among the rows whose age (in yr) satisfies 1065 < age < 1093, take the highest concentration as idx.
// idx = 132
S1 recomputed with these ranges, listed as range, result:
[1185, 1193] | 133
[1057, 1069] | 58.2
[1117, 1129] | 143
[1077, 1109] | 109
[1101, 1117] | 134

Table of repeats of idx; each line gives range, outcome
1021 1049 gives 136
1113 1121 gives 148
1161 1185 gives 135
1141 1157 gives 138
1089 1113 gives 143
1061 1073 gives 67.7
